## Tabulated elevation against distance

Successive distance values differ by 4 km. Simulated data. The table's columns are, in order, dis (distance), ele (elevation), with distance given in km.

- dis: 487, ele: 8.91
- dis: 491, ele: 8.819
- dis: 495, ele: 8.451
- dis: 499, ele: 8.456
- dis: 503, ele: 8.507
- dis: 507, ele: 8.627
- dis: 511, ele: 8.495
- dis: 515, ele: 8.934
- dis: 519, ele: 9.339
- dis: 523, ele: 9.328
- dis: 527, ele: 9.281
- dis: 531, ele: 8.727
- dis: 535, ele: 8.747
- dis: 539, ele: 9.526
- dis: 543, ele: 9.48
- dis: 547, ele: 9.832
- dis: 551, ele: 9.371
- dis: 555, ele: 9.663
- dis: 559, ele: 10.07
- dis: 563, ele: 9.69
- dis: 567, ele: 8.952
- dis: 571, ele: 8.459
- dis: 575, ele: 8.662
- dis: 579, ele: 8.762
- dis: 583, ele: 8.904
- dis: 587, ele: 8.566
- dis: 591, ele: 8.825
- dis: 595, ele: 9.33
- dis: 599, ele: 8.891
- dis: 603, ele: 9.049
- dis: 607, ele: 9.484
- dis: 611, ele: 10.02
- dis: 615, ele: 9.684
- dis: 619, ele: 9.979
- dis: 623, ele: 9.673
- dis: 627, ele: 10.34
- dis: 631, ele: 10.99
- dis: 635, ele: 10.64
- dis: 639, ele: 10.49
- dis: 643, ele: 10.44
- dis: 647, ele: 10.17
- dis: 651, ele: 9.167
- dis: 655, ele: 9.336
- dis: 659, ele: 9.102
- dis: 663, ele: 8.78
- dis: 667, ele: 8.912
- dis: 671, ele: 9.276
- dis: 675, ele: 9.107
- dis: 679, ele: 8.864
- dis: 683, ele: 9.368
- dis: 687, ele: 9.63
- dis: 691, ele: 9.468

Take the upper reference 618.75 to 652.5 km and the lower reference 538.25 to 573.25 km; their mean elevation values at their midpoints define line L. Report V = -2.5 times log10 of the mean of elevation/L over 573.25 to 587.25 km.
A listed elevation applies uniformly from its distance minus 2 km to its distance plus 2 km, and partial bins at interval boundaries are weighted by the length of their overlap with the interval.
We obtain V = 0.111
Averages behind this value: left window 9.44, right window 10.2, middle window 8.74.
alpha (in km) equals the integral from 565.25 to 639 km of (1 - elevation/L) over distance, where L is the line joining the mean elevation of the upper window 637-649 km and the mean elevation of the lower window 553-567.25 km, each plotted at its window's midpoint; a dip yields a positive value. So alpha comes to 4.4 km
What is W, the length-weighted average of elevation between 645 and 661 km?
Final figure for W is 9.44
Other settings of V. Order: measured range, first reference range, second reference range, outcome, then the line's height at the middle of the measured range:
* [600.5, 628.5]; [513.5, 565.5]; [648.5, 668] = -0.060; 9.2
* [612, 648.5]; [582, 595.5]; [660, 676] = -0.149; 8.94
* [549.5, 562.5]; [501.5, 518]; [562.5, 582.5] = -0.107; 8.8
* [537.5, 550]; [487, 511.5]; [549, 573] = -0.052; 9.15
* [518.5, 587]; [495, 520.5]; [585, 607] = -0.044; 8.84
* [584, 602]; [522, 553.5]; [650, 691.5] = 0.040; 9.24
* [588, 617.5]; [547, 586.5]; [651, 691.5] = -0.016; 9.18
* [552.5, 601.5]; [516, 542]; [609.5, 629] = 0.058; 9.57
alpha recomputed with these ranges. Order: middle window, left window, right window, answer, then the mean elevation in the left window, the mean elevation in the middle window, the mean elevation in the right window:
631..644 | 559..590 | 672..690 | -2.10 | 8.93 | 10.6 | 9.26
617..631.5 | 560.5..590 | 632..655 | -0.56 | 8.88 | 10.2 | 10.1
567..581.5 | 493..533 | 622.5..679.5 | 0.83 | 8.81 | 8.68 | 9.71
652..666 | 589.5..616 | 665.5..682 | 0.08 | 9.32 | 9.07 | 9.06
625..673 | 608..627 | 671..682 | -1.77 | 9.87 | 9.8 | 9.07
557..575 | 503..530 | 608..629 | 0.38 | 8.95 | 9.22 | 9.92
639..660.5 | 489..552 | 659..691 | -1.43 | 8.99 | 9.73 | 9.15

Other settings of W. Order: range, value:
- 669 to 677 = 9.19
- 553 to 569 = 9.59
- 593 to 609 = 9.19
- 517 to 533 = 9.17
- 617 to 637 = 10.3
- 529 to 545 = 9.12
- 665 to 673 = 9.09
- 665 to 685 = 9.11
